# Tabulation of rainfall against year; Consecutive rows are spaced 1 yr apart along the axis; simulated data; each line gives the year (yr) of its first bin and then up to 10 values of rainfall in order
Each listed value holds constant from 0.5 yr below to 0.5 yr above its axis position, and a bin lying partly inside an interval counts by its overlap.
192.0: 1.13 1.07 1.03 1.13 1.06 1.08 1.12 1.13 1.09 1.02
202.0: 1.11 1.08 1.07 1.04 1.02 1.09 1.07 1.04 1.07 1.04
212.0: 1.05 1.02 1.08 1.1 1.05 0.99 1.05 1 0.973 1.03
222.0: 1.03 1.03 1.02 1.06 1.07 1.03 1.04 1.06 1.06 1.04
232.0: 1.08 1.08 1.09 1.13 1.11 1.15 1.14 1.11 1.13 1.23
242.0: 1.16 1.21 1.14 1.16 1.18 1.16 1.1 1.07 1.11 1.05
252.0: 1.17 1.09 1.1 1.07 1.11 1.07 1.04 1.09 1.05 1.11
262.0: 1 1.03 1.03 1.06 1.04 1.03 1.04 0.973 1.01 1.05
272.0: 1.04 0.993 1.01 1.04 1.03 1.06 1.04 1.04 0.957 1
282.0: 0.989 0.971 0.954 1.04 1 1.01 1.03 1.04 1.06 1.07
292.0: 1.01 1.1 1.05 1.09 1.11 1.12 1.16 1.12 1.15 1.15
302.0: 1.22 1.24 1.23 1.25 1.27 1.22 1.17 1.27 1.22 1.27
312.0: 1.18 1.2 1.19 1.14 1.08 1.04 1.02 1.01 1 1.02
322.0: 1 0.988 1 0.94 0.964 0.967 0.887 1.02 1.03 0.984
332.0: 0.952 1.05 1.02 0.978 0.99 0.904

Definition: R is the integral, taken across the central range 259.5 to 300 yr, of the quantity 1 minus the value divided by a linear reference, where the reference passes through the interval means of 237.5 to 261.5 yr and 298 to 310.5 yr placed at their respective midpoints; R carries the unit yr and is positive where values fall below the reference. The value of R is 4.42 yr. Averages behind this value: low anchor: 1.12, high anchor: 1.21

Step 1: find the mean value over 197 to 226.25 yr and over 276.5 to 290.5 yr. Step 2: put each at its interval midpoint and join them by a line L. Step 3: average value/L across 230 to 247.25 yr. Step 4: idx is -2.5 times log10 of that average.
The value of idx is -0.09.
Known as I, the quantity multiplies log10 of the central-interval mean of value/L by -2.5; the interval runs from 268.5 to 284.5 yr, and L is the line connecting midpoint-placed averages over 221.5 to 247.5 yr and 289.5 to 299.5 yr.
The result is 0.09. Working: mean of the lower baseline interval 1.1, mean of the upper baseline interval 1.09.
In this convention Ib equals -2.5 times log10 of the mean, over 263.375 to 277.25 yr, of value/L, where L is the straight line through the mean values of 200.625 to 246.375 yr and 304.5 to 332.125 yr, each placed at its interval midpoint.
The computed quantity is 0.05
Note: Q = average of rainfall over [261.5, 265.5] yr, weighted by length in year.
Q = 1.03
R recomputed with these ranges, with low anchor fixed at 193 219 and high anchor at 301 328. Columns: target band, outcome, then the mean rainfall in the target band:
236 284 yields 0.75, 1.07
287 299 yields 0.32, 1.08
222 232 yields 0.26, 1.05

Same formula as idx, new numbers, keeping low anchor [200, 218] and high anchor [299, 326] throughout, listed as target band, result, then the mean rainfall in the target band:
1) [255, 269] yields 0.043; 1.05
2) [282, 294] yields 0.089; 1.03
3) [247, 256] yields -0.013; 1.1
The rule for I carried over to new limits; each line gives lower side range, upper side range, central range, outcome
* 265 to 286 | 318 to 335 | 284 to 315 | -0.14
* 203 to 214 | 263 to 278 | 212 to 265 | -0.04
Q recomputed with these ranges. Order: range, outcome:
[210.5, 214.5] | 1.05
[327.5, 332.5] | 0.975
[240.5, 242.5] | 1.19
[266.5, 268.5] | 1.04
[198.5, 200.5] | 1.11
